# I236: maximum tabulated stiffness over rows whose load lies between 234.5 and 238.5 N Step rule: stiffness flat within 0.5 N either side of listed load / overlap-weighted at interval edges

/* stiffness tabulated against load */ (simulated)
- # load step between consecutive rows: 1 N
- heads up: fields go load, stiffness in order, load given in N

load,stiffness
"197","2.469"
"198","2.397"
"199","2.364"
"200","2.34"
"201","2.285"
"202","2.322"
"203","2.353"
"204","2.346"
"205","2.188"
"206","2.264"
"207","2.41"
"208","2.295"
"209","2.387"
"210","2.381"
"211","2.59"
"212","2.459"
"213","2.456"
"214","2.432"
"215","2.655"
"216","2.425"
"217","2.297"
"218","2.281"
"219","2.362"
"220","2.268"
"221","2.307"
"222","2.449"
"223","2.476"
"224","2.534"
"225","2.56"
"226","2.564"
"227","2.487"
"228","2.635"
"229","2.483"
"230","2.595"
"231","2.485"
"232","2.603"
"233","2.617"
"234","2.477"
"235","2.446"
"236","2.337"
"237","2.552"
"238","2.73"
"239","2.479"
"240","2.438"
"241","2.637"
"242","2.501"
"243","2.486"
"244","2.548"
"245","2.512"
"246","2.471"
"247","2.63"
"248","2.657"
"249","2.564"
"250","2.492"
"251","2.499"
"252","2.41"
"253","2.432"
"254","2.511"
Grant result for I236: 2.73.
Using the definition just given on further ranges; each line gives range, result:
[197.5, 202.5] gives 2.397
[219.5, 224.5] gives 2.534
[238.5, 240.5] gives 2.479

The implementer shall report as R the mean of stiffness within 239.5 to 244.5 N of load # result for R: 2.52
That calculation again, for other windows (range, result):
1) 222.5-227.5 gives 2.52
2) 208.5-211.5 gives 2.45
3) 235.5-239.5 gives 2.52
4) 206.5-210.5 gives 2.37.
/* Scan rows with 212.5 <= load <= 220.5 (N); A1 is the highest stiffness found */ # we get 2.655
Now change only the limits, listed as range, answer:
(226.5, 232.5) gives 2.635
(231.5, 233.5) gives 2.617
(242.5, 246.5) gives 2.548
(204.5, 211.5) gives 2.59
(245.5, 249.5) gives 2.657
